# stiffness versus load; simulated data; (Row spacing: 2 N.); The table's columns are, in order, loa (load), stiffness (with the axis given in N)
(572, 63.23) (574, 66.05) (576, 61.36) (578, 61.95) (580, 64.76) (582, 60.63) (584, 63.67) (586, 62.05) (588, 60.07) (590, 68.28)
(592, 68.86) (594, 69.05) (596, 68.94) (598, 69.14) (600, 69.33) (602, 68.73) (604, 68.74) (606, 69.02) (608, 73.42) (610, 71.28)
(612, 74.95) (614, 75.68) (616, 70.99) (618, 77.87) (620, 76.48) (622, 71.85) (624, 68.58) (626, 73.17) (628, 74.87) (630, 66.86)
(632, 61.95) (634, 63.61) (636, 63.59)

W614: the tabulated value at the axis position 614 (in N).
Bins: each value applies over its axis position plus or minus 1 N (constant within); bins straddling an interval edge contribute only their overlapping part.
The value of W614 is 75.68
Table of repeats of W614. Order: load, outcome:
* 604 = 68.74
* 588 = 60.07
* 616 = 70.99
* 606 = 69.02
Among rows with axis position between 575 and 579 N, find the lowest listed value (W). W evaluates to 61.36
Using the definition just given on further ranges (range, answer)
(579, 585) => 60.63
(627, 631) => 66.86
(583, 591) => 60.07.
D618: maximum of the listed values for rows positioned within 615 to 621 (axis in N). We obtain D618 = 77.87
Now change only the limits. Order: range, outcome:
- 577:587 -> 64.76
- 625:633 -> 74.87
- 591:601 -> 69.33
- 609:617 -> 75.68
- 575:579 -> 61.95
